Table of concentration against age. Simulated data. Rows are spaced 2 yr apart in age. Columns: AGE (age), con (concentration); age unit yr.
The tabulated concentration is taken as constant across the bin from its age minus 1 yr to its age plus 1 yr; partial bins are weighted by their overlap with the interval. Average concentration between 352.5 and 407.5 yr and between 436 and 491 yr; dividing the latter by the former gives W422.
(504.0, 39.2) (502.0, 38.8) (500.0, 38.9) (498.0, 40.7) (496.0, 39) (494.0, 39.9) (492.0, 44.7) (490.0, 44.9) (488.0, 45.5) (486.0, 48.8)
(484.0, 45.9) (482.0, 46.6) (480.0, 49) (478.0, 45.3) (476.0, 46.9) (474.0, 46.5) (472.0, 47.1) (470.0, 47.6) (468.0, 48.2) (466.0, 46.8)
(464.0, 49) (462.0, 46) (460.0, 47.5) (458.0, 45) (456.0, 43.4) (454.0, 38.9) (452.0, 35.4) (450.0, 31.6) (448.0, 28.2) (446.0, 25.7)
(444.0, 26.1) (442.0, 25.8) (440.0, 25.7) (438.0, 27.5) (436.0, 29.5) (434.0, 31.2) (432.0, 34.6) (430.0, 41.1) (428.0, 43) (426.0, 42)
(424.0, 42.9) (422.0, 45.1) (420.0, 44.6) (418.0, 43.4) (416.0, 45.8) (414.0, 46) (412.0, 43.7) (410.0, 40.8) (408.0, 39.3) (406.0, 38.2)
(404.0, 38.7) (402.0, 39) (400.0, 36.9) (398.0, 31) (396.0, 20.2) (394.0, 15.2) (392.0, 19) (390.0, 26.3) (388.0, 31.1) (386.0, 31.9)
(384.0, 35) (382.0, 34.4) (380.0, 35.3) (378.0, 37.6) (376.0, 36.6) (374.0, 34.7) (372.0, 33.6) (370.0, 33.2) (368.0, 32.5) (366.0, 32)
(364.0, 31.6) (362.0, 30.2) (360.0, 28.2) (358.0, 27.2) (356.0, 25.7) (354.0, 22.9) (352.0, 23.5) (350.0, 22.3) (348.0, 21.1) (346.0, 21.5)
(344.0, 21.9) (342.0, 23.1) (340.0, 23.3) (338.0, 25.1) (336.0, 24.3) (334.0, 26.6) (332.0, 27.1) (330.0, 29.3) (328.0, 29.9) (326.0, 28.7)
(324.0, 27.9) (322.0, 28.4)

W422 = 1.31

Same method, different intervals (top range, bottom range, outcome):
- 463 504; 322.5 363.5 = 1.75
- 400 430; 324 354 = 1.69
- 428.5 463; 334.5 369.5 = 1.34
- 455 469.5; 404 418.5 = 1.11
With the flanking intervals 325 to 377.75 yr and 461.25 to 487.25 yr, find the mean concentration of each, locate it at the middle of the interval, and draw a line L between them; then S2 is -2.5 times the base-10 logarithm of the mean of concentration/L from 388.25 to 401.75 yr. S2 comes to 0.32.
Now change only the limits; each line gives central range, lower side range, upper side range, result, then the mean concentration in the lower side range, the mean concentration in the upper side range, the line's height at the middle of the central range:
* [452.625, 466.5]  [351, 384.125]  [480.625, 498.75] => -0.10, 31.3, 44.1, 41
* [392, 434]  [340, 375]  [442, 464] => -0.15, 27.2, 36.8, 32.8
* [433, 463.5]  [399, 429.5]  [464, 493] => 0.29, 41.9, 46.8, 44.5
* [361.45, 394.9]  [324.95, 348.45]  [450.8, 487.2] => 0.01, 25.3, 45.7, 31.7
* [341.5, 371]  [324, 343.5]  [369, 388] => 0.16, 26.3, 34.5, 30.4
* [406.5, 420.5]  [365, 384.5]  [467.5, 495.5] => -0.12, 34.5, 46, 38.7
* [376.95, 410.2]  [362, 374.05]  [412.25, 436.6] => 0.14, 32.6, 41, 36.4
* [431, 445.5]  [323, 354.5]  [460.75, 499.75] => 0.35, 24.9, 45.6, 39.5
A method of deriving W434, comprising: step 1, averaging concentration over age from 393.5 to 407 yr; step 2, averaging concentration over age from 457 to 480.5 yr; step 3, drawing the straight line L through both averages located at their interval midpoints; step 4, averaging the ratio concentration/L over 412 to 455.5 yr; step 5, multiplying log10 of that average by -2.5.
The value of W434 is 0.073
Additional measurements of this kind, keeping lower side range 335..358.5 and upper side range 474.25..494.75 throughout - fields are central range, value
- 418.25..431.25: -0.19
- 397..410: -0.15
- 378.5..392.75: -0.05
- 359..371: -0.18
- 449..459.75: 0.04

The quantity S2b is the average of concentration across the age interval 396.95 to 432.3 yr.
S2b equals 41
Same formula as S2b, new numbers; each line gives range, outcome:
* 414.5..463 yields 37.2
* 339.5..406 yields 29.2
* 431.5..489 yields 39.9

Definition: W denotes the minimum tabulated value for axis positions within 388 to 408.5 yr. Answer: 15.2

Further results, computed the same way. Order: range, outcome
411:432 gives 34.6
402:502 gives 25.7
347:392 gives 19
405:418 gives 38.2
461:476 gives 46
